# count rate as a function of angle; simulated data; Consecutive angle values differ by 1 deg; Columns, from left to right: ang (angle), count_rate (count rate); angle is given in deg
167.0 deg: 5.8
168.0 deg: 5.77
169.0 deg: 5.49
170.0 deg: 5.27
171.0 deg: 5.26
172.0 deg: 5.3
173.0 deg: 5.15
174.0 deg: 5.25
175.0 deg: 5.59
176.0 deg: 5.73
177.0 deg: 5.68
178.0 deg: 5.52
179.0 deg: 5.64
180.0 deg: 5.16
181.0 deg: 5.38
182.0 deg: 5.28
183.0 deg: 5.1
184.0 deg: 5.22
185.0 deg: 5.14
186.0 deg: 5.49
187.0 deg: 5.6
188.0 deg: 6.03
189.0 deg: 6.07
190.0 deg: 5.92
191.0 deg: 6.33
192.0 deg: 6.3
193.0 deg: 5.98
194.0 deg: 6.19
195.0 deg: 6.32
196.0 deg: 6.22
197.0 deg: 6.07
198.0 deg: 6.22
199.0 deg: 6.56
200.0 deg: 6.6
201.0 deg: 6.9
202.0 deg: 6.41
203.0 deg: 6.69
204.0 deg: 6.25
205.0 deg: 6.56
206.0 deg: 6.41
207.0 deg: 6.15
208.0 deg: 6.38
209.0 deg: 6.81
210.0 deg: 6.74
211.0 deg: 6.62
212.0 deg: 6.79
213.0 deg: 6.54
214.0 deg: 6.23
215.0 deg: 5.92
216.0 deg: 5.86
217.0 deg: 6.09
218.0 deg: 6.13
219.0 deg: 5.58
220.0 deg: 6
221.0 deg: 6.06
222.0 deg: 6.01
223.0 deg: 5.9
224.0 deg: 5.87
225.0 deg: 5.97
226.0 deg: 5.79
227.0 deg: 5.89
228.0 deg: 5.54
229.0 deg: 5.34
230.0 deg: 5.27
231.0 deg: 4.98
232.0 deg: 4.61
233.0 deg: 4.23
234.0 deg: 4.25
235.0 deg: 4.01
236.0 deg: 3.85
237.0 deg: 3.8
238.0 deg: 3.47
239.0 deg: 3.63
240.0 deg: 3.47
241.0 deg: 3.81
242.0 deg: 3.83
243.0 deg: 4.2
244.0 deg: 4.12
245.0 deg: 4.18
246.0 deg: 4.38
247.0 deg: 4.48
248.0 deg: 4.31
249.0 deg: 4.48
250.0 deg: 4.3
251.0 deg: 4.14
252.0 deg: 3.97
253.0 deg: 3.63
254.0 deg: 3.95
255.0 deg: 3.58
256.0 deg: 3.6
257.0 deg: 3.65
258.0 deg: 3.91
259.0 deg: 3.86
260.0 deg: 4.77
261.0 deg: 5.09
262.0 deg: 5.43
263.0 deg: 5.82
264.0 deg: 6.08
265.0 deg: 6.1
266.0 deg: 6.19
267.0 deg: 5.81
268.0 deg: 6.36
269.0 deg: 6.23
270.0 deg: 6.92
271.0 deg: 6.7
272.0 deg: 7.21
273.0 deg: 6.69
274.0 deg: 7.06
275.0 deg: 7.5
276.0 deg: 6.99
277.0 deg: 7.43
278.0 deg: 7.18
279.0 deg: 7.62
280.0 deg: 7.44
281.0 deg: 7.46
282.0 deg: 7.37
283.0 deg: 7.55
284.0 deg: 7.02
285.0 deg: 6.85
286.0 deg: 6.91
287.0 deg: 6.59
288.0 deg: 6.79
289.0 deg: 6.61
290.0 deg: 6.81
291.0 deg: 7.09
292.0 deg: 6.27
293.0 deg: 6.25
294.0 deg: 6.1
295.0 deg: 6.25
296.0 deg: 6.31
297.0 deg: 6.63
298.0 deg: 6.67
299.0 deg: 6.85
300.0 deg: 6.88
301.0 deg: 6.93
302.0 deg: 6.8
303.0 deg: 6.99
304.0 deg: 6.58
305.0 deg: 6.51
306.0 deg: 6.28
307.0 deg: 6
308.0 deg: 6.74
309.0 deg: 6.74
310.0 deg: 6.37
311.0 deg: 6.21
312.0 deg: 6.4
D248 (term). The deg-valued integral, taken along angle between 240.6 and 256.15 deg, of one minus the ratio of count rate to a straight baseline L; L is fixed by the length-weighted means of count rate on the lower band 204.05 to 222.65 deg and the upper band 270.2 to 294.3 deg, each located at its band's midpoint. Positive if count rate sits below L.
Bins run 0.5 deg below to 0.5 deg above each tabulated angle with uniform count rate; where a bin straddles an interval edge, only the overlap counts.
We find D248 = 6.00 deg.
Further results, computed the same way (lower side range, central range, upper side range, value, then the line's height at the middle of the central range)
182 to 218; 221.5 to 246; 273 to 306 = 6.7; 6.44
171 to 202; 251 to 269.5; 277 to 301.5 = 4.8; 6.56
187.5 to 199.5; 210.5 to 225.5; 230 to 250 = -2.9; 5.11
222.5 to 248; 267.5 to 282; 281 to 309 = -2.6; 5.99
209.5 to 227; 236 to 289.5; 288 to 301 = 7.9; 6.39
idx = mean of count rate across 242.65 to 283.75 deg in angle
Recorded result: 5.57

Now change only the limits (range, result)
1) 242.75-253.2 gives 4.22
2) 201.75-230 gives 6.14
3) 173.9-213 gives 6.05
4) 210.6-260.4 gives 4.81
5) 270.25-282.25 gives 7.21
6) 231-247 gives 4.04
